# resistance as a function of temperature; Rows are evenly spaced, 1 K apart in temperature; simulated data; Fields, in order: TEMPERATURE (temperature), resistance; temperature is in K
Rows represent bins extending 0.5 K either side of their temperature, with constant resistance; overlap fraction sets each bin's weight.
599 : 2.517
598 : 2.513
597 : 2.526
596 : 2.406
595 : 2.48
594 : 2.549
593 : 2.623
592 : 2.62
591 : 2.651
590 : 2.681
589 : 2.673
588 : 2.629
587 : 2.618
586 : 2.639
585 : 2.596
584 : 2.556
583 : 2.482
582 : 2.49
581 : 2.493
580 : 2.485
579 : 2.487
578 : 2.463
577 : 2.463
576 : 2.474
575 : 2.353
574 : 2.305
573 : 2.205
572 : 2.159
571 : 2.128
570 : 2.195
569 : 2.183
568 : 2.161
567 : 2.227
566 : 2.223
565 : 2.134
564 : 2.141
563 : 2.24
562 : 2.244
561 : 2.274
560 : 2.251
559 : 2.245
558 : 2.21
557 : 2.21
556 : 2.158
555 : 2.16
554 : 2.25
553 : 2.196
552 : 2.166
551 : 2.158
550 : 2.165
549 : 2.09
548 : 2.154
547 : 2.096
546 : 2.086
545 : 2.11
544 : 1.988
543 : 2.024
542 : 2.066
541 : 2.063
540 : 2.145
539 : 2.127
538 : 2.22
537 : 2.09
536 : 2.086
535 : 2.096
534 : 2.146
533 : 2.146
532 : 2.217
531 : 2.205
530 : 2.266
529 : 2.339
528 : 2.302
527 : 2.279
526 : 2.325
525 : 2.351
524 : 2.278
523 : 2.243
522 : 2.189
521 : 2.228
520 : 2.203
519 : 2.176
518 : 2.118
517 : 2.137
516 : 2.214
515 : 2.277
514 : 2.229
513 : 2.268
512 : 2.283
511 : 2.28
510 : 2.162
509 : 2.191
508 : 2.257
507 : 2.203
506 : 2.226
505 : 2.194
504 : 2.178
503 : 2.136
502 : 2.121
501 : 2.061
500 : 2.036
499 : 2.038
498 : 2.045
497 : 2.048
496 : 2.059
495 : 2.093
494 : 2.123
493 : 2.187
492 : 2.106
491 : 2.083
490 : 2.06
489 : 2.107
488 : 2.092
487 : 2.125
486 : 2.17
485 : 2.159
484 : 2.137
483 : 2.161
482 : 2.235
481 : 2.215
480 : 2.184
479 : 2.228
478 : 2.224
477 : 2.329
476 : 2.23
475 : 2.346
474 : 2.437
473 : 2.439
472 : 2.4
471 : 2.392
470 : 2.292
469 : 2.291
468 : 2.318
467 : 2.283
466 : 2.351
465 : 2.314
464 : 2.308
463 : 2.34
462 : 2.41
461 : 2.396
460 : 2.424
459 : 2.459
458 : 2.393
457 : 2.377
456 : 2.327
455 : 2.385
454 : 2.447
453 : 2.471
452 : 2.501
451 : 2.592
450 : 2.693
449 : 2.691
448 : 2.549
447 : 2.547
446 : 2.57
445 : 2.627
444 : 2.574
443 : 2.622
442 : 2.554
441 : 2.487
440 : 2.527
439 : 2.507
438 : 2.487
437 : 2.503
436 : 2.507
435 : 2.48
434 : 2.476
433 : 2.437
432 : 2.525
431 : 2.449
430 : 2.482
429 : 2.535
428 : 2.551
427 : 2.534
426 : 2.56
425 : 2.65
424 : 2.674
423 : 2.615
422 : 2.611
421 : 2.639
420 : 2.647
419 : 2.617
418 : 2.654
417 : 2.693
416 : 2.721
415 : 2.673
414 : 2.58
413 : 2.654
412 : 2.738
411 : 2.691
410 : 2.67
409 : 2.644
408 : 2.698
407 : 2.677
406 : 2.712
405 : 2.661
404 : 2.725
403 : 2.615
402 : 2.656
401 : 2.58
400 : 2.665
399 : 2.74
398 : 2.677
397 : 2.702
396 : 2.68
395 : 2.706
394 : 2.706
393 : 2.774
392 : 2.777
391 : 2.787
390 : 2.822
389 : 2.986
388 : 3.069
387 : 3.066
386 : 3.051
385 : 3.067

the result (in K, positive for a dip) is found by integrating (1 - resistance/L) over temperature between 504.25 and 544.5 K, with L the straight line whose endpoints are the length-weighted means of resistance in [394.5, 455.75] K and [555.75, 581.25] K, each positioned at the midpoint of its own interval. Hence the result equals 3.0 K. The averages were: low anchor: 2.6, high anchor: 2.27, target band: 2.2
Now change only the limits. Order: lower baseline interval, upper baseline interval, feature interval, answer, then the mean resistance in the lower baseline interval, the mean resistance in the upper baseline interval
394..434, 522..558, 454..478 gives 0.8 K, 2.63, 2.17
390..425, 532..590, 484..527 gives 4.3 K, 2.68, 2.26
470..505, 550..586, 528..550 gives 1.1 K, 2.18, 2.29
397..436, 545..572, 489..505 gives 1.9 K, 2.62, 2.18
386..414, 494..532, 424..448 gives 0.3 K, 2.74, 2.19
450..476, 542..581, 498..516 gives 1.0 K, 2.39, 2.22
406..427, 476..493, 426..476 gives -1.1 K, 2.65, 2.17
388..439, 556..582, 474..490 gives 1.8 K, 2.64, 2.28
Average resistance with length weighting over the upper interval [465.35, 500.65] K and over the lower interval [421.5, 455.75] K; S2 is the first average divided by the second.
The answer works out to 0.9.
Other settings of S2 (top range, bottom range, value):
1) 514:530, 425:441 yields 0.89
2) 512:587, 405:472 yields 0.89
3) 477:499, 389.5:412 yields 0.79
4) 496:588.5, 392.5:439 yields 0.85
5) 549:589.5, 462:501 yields 1.05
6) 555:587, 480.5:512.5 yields 1.08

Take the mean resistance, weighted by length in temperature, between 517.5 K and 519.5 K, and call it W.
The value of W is 2.15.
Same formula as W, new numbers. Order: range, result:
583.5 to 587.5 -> 2.6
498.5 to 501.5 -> 2.04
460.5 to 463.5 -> 2.38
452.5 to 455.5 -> 2.43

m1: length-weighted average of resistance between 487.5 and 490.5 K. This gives 2.09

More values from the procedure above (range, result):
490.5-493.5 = 2.13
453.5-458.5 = 2.39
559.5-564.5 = 2.23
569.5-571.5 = 2.16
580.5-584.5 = 2.51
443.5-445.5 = 2.6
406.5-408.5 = 2.69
